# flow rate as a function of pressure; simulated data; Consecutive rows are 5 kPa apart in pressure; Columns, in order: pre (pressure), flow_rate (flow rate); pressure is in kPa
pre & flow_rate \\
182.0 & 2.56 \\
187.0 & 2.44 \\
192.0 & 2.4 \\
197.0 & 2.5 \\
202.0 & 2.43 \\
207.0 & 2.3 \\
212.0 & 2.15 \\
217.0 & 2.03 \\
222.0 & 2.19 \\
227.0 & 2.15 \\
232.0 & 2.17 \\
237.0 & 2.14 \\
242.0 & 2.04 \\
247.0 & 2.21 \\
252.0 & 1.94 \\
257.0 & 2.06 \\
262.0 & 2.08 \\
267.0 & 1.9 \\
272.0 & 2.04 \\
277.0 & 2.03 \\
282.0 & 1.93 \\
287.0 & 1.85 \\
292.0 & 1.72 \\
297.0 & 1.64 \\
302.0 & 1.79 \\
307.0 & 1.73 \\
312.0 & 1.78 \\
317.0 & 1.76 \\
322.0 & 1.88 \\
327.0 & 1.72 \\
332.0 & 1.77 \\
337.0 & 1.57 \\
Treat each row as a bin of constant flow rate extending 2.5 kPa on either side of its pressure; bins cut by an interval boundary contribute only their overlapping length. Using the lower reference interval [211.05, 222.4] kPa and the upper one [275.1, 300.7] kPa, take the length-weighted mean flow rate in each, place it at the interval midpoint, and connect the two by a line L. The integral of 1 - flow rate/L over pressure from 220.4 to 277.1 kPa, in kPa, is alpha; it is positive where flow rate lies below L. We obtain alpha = -2.8 kPa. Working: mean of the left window 2.11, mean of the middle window 2.08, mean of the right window 1.83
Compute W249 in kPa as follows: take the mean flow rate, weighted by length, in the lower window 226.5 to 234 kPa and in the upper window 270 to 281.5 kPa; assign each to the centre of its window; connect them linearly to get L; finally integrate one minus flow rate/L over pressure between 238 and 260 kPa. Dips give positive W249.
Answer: 0.4 kPa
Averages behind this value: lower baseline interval 2.16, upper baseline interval 2.02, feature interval 2.07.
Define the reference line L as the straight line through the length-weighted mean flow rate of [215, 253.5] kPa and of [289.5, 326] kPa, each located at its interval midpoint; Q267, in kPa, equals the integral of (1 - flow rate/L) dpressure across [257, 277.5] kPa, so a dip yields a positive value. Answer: -0.7 kPa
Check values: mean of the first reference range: 2.11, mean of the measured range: 2.02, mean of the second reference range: 1.76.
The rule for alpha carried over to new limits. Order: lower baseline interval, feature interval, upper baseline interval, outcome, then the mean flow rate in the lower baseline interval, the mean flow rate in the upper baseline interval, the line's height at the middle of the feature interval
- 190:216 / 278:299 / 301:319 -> 0.8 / 2.34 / 1.76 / 1.88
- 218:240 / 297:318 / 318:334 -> 1.2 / 2.15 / 1.79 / 1.86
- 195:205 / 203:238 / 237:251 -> 1.8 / 2.46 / 2.11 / 2.29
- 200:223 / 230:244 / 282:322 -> -0.2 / 2.22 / 1.77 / 2.09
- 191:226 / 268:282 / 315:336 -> -0.1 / 2.27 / 1.77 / 1.99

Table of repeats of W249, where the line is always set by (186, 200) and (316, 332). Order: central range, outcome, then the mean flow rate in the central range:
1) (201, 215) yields 0.6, 2.27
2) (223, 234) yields 0.5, 2.16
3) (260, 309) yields 2.9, 1.87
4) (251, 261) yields 0.5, 2.02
